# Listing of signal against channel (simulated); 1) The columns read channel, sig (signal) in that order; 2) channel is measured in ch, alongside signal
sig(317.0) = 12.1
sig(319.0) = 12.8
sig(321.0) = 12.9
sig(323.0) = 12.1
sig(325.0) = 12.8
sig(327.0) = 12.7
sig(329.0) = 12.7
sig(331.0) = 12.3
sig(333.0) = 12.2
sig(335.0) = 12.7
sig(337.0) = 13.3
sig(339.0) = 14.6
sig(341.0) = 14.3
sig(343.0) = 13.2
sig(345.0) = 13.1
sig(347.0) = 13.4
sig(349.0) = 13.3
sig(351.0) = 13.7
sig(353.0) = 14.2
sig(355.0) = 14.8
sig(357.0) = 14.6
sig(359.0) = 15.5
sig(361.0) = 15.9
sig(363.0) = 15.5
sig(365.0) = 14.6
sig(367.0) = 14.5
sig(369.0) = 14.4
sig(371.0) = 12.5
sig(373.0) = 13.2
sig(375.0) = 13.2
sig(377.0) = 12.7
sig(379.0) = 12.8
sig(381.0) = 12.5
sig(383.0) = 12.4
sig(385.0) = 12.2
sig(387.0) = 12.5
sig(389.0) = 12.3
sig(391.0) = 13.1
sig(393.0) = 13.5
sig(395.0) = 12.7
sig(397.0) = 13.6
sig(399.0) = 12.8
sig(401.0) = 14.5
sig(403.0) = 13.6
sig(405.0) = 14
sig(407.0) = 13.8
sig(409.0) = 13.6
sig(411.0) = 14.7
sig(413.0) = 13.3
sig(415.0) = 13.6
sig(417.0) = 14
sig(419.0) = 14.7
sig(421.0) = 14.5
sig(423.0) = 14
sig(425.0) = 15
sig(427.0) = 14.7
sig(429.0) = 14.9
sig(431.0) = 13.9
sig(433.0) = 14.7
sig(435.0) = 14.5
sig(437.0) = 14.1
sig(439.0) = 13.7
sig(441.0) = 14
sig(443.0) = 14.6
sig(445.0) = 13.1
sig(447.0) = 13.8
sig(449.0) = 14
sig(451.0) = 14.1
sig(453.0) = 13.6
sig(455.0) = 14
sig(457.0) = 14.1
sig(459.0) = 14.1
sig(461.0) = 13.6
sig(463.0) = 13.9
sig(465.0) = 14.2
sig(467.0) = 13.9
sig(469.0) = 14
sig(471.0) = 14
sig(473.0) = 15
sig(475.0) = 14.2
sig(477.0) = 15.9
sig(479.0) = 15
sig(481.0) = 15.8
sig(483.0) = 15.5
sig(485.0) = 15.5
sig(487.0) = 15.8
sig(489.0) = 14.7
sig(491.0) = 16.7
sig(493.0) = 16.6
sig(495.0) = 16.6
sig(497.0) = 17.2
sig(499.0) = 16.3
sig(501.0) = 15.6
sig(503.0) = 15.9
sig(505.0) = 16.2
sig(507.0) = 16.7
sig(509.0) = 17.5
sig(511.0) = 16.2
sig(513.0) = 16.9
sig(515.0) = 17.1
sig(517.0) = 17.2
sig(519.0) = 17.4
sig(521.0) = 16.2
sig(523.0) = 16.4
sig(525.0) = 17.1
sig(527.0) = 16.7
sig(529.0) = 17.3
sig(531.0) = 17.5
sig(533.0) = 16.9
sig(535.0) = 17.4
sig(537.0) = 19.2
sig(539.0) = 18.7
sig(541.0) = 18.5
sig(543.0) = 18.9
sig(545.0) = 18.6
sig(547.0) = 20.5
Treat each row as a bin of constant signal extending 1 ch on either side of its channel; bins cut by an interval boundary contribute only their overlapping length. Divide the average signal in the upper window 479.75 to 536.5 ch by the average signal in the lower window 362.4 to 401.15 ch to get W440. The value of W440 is 1.25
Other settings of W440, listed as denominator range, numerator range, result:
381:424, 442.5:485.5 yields 1.06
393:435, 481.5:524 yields 1.17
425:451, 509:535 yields 1.19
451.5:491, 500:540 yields 1.16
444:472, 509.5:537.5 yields 1.23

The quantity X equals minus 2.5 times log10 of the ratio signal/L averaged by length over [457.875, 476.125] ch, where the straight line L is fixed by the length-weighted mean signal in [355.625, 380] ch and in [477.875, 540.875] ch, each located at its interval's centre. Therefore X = 0.130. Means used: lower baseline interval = 14.1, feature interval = 14.1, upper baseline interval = 16.7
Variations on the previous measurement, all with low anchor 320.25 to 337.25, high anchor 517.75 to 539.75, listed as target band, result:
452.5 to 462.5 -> 0.13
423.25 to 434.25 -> 0.03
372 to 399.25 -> 0.09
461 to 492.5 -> 0.08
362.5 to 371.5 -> -0.06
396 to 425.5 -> 0.04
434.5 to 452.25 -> 0.10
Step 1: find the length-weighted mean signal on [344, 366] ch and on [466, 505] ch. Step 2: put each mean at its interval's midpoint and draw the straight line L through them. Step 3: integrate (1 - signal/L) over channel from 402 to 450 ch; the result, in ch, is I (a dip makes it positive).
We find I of 2.8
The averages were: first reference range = 14.4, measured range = 14.1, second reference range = 15.5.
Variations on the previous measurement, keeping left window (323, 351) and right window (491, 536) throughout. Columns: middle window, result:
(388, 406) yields 1.3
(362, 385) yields 0.7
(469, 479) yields 0.8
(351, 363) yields -1.2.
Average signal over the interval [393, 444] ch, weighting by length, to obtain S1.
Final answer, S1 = 14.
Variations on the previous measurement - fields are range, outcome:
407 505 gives 14.7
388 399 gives 13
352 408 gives 13.6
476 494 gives 15.7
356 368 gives 15.1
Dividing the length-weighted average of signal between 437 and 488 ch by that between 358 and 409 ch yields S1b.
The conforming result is 1.1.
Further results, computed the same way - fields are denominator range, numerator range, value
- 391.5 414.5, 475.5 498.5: 1.17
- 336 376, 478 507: 1.13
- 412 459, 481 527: 1.16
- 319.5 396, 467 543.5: 1.23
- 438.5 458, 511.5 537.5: 1.23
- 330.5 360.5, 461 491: 1.08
